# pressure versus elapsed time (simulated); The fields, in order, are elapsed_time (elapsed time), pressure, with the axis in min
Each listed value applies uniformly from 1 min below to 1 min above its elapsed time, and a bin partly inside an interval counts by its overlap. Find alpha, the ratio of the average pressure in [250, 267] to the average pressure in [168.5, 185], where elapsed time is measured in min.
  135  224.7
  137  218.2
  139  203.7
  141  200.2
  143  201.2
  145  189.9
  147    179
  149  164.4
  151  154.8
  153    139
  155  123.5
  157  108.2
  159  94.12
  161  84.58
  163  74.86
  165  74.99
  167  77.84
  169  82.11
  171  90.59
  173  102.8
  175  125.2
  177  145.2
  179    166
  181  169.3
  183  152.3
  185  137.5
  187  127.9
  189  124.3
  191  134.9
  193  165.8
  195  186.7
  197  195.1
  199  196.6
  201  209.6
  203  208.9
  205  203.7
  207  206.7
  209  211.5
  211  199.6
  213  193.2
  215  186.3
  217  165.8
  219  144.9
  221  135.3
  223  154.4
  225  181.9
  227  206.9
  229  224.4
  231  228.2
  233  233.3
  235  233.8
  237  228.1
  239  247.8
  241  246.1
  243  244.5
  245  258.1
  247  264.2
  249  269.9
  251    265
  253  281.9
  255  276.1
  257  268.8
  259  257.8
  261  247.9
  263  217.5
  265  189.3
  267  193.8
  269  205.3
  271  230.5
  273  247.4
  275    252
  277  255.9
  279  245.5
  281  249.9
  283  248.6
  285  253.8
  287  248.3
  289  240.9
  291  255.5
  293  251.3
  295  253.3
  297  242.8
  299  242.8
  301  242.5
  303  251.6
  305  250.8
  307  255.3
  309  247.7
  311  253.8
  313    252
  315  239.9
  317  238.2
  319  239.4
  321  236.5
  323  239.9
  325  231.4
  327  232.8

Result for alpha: 1.89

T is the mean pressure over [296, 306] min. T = 246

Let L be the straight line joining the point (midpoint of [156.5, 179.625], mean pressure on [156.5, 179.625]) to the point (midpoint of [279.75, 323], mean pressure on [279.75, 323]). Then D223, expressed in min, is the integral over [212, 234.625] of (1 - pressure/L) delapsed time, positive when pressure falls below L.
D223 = -3.6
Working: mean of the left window 101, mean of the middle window 188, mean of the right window 247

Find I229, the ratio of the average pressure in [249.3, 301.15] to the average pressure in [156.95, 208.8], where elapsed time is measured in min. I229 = 1.73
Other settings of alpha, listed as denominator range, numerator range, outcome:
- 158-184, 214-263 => 2.05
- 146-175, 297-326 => 2.20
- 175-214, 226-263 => 1.42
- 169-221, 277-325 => 1.51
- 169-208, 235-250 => 1.58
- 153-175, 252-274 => 2.50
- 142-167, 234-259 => 1.97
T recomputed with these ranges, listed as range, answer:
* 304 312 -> 252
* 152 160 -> 116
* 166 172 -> 83.5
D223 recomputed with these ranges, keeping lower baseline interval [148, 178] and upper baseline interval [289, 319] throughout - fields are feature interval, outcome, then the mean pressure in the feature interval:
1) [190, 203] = -3.7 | 184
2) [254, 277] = -2.9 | 236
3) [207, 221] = -2.0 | 182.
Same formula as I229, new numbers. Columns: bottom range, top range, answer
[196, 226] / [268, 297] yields 1.32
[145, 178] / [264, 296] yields 2.06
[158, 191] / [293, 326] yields 2.13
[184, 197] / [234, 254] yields 1.69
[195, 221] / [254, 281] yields 1.25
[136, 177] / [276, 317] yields 1.85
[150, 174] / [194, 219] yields 1.94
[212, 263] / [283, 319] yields 1.10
